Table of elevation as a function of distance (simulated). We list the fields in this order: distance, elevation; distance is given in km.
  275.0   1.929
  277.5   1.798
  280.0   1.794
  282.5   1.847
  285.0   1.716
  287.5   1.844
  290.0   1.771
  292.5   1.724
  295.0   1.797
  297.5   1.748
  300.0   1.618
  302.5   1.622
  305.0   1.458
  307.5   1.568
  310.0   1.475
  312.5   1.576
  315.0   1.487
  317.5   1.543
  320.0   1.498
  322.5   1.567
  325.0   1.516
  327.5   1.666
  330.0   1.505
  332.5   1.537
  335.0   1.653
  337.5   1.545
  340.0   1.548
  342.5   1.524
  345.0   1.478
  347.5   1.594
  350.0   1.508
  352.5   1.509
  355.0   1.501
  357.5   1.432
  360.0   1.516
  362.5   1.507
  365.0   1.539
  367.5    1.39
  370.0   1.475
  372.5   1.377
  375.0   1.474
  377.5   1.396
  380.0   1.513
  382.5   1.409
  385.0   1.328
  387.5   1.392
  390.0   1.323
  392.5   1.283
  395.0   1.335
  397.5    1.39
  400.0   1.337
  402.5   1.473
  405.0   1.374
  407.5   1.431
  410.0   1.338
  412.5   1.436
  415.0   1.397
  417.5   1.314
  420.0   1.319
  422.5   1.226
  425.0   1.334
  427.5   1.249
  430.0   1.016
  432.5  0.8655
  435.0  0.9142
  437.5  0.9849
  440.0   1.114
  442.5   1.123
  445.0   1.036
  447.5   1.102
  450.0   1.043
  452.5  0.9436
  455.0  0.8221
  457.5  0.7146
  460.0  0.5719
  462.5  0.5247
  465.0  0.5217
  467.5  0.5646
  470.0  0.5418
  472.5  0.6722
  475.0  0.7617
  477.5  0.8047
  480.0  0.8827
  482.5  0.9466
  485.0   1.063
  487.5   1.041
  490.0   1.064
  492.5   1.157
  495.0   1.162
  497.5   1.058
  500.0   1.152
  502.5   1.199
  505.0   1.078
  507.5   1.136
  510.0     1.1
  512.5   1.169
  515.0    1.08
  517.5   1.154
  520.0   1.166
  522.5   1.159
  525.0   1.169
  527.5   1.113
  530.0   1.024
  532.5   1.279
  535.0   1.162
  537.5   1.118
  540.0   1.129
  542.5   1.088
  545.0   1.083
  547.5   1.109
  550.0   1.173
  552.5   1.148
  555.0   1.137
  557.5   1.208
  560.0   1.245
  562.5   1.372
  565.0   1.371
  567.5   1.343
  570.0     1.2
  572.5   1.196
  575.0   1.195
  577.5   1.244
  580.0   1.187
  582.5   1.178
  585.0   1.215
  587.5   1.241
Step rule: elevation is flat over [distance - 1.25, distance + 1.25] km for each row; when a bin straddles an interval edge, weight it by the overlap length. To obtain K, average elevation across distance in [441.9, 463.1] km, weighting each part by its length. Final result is 0.879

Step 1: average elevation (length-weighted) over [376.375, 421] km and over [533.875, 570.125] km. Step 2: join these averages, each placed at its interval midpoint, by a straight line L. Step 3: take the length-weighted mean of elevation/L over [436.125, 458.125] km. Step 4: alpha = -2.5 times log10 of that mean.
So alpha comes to 0.307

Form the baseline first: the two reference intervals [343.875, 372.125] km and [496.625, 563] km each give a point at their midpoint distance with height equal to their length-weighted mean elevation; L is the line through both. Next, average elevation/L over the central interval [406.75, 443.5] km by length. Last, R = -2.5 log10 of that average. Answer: 0.13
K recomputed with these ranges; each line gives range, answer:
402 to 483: 1.01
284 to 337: 1.61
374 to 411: 1.39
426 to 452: 1.04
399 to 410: 1.4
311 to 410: 1.47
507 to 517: 1.12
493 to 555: 1.13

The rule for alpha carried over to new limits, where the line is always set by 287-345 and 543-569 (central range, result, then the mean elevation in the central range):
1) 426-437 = 0.36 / 1.02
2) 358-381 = 0.03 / 1.46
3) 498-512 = 0.15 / 1.13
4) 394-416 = 0.05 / 1.39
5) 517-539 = 0.10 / 1.15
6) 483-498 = 0.21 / 1.09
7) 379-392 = 0.08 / 1.38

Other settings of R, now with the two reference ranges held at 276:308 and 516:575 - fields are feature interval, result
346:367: 0.05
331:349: 0.04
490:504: 0.13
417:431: 0.16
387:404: 0.11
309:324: 0.10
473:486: 0.45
